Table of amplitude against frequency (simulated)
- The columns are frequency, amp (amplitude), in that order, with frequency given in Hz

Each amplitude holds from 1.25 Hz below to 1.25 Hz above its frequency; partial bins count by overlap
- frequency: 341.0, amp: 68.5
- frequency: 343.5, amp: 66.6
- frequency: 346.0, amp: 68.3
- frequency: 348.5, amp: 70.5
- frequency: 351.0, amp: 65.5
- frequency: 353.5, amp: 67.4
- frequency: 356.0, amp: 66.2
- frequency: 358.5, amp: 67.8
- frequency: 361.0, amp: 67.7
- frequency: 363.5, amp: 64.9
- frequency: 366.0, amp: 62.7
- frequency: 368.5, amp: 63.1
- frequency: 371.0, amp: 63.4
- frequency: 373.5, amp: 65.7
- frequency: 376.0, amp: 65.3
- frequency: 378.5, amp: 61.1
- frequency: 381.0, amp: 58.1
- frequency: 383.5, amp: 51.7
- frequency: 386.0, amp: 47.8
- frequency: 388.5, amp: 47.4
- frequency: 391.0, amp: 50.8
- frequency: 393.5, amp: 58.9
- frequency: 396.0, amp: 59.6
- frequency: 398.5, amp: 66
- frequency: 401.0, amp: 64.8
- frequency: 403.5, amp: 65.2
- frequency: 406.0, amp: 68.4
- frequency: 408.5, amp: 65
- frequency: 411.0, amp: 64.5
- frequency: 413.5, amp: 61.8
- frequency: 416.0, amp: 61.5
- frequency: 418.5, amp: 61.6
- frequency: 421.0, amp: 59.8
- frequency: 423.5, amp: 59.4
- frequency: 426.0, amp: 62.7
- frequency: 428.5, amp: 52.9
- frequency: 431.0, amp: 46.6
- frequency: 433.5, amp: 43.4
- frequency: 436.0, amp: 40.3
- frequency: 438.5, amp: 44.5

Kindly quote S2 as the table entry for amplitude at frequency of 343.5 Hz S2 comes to 66.6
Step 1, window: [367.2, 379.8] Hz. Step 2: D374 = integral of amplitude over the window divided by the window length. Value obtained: 63.7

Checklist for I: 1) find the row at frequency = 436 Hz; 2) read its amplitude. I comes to 40.3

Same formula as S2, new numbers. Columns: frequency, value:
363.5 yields 64.9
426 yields 62.7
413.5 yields 61.8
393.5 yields 58.9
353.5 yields 67.4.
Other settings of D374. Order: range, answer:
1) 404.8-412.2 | 66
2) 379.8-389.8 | 51.2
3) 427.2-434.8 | 47.7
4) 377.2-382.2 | 59.7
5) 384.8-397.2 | 52.9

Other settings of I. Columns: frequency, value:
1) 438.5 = 44.5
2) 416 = 61.5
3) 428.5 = 52.9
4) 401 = 64.8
